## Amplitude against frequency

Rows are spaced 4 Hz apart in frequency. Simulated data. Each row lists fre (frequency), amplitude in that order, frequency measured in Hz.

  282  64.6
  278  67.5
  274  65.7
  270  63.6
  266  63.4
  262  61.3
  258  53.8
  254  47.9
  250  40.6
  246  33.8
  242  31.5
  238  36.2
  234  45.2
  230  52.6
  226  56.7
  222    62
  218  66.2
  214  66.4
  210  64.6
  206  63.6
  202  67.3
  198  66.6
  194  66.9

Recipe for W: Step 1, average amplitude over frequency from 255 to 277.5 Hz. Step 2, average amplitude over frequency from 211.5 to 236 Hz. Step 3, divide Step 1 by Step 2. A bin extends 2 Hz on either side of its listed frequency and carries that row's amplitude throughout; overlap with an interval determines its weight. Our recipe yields 1.1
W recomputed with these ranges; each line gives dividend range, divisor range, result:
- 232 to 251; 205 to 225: 0.58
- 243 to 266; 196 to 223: 0.74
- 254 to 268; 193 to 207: 0.87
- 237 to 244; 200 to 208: 0.51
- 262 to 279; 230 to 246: 1.65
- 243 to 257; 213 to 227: 0.65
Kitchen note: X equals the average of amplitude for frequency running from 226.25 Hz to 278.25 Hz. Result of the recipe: 50.6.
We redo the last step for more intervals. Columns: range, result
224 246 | 43.5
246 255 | 41.5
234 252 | 36.6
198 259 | 53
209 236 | 58.9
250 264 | 52.4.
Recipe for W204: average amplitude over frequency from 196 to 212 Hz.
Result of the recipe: 65.5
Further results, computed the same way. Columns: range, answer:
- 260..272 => 62.8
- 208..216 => 65.5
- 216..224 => 64.1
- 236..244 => 33.9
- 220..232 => 57.1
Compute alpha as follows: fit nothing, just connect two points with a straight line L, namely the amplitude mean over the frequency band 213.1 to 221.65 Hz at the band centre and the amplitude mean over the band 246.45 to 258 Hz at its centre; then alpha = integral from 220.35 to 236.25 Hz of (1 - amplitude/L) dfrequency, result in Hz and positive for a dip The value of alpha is 1.5 Hz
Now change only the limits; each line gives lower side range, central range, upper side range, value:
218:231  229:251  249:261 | 6.0 Hz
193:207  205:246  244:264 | 3.4 Hz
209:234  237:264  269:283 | 8.2 Hz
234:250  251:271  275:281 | -1.7 Hz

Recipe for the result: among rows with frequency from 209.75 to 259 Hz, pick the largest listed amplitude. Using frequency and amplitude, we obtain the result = 66.4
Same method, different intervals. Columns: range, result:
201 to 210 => 67.3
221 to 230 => 62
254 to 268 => 63.4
